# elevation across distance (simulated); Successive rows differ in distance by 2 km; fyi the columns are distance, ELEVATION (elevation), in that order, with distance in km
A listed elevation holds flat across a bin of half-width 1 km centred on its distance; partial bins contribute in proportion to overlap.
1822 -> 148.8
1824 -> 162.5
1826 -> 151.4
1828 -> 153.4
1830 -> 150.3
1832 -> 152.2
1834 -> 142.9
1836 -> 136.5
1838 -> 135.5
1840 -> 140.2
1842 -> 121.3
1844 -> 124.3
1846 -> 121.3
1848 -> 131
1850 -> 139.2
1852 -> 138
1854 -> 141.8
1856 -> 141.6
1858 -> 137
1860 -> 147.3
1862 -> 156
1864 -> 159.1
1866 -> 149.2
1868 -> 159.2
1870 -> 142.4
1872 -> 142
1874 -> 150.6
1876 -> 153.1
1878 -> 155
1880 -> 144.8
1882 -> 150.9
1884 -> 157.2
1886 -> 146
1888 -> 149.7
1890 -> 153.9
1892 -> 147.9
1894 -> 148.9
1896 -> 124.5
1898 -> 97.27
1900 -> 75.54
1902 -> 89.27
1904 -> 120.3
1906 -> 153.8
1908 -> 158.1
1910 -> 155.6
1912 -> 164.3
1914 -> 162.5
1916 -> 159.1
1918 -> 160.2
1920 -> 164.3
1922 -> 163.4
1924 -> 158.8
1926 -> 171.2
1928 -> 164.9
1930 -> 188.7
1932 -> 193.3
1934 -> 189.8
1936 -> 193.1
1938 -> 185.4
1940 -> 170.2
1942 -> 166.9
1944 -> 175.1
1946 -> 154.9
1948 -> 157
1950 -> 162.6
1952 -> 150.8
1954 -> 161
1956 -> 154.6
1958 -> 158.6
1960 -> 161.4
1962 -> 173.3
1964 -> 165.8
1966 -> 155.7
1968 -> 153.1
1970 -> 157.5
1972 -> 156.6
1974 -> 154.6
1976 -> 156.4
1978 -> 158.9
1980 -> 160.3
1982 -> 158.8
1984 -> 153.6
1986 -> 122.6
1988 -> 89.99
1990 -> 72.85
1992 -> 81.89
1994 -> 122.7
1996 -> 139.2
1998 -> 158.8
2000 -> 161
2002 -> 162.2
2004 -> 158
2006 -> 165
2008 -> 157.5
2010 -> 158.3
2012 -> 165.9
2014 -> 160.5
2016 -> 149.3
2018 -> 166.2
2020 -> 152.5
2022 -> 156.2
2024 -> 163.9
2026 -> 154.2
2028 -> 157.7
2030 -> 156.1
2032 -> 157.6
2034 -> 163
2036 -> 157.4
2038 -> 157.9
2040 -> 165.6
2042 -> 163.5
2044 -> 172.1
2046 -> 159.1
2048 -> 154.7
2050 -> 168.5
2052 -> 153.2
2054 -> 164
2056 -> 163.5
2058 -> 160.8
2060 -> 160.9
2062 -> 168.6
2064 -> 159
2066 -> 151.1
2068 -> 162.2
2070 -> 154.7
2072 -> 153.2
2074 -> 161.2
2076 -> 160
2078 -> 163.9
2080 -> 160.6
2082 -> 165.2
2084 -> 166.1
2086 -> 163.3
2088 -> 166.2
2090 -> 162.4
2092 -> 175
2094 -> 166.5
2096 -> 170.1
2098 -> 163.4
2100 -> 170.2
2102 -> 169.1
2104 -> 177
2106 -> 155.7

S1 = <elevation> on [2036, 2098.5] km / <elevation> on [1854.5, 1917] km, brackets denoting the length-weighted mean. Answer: 1.1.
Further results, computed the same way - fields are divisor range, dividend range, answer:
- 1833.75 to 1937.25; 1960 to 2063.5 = 1.04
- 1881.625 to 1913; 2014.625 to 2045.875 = 1.17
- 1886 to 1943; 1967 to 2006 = 0.92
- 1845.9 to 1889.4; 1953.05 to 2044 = 1.04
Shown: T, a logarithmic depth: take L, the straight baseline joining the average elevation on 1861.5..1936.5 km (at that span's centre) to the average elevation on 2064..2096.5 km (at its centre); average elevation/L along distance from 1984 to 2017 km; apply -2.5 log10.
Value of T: 0.13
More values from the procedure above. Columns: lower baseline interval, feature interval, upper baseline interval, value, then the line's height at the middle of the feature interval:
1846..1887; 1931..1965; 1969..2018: -0.16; 146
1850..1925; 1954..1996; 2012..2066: 0.07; 154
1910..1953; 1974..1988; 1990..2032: 0.07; 158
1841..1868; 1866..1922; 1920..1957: 0.07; 154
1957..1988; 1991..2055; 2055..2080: 0.01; 157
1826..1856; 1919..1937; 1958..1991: -0.22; 144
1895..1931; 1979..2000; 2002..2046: 0.21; 156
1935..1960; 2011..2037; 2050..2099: 0.04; 164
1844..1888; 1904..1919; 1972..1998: -0.12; 141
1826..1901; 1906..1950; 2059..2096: -0.15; 148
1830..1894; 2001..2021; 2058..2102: -0.02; 157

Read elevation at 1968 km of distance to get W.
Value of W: 153.1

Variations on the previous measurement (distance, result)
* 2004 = 158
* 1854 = 141.8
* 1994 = 122.7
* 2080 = 160.6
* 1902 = 89.27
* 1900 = 75.54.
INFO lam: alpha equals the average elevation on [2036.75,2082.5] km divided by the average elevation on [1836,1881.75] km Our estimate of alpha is 1.13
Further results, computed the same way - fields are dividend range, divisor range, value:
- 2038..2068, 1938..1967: 0.99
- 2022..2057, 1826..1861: 1.16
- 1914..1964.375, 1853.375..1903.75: 1.20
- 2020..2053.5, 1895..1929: 1.11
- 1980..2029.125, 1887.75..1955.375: 0.94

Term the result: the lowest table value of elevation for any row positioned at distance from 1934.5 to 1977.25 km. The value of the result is 150.8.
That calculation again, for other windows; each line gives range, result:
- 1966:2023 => 72.85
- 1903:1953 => 120.3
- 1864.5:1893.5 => 142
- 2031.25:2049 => 154.7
